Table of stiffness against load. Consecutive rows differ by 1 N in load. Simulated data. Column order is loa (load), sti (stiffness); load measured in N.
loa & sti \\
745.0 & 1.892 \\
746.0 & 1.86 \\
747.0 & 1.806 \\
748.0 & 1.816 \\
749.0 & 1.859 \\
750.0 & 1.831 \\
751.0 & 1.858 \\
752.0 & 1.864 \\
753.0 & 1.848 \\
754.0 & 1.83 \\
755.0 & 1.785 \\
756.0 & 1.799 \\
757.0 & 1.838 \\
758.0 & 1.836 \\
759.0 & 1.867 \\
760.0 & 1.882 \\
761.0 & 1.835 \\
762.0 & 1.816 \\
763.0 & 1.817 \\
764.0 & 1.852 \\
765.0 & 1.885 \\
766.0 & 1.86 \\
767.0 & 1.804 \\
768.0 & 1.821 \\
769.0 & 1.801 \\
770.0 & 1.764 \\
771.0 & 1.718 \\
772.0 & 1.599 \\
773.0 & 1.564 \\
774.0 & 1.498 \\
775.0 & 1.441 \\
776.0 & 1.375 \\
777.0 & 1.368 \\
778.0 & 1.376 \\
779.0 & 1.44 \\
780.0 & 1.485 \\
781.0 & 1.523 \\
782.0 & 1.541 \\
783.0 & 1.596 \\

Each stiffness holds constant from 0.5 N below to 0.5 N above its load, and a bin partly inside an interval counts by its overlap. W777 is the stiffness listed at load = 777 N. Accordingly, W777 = 1.368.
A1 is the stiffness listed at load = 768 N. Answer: 1.821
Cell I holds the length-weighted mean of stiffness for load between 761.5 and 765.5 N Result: 1.84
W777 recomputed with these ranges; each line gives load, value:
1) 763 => 1.817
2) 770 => 1.764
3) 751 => 1.858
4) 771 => 1.718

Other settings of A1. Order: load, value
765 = 1.885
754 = 1.83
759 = 1.867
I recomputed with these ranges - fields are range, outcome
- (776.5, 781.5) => 1.44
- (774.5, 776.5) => 1.41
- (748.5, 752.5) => 1.85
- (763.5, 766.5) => 1.87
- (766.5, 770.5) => 1.8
